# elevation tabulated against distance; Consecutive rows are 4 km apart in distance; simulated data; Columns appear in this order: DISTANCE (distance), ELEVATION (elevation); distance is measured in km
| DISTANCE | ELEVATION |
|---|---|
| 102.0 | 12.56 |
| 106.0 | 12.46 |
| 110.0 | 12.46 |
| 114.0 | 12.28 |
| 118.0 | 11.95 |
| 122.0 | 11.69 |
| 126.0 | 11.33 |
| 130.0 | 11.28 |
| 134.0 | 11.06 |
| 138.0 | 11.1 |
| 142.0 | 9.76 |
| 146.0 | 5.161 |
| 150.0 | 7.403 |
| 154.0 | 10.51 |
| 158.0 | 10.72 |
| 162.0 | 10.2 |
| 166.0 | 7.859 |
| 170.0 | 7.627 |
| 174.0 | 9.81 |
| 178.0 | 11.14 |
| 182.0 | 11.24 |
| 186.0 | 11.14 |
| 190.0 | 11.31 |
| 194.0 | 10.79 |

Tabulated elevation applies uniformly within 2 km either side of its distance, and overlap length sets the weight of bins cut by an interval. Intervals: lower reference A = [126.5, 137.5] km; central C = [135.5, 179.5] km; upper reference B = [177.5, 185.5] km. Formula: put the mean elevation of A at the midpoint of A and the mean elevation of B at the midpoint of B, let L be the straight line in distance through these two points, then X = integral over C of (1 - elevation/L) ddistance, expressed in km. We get 7.8 km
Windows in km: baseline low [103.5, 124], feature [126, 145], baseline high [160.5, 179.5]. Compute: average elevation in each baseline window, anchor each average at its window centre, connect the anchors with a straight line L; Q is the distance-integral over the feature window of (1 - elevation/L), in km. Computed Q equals 0.9 km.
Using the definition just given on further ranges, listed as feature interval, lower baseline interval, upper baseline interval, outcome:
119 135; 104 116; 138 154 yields -1.5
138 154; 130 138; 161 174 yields 3.1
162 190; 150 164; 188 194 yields 1.9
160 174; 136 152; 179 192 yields 1.7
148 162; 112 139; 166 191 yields 1.4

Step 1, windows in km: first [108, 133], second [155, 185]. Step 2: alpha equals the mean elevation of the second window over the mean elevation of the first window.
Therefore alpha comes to 0.84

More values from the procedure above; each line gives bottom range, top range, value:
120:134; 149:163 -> 0.86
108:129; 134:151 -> 0.73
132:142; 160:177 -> 0.83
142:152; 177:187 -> 1.60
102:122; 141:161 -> 0.71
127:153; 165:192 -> 1.07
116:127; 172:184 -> 0.92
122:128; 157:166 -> 0.86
